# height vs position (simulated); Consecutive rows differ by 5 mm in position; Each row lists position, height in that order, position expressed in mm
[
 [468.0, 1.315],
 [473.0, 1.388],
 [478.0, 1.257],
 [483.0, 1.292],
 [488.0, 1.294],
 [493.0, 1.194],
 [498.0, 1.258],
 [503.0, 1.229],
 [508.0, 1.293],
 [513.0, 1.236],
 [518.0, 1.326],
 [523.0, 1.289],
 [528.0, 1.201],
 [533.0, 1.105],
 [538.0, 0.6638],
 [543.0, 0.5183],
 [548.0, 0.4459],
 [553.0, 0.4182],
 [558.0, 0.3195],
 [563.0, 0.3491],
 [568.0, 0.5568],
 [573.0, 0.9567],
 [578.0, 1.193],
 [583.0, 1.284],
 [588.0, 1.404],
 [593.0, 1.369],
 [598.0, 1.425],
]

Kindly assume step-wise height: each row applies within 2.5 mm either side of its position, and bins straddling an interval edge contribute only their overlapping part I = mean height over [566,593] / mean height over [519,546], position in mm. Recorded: 1.15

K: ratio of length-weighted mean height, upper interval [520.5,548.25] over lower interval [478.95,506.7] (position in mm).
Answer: 0.72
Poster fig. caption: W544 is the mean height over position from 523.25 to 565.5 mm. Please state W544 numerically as 0.663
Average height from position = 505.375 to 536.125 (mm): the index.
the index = 1.23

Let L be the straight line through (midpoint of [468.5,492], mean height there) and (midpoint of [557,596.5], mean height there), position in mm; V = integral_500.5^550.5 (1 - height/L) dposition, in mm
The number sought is 5.39 mm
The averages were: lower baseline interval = 1.3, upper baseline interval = 0.965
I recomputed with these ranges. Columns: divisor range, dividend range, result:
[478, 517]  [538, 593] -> 0.61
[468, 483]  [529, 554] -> 0.51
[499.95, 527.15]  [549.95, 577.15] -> 0.44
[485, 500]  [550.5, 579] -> 0.48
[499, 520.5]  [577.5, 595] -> 1.04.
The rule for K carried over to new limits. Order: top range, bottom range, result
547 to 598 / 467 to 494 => 0.67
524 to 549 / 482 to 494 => 0.66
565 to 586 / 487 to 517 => 0.79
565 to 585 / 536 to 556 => 1.94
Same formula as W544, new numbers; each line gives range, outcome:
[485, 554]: 1.05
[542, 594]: 0.793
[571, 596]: 1.25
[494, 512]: 1.25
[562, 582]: 0.834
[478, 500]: 1.26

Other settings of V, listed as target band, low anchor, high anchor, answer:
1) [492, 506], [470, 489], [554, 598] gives 0.02 mm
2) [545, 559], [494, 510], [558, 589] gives 8.28 mm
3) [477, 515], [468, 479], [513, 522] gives 1.59 mm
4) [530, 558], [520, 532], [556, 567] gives 6.93 mm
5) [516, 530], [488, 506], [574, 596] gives -0.21 mm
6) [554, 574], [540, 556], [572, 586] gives 8.19 mm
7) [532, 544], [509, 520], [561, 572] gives 2.56 mm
